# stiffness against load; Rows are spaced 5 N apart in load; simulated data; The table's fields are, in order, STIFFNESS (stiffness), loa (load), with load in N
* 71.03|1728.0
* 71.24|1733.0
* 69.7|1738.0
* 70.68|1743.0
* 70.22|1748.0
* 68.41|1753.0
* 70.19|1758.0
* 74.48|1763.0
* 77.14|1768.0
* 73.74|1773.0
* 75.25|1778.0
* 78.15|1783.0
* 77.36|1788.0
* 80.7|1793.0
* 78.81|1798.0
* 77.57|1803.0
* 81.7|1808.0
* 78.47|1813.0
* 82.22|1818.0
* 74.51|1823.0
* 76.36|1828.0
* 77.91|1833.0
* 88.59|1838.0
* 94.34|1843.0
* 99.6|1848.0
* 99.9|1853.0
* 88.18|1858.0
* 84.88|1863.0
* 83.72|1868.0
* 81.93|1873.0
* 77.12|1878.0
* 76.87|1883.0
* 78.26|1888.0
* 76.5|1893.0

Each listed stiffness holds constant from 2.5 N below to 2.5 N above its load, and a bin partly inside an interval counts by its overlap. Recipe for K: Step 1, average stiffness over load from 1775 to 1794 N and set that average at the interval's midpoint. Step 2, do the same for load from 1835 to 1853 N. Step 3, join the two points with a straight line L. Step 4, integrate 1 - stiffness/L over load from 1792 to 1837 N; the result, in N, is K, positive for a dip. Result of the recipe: 3.6 N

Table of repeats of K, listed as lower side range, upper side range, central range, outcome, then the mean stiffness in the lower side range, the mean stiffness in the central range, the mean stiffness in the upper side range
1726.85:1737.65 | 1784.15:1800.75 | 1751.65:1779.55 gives 0.7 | 70.9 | 73.3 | 78.9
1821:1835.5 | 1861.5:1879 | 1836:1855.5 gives -4.2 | 76.3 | 95.8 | 82.2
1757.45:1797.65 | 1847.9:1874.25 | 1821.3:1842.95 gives 0.9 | 76.3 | 81.2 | 89.2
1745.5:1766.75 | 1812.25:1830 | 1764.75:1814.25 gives -2.1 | 71.2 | 77.8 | 77.9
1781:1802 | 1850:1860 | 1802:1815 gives 0.5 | 78.7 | 79.5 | 94.6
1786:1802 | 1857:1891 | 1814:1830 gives 0.4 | 78.9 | 77.8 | 81.2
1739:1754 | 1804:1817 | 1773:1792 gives -0.3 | 69.9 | 76.8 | 80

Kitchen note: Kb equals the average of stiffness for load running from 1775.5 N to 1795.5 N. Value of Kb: 77.9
